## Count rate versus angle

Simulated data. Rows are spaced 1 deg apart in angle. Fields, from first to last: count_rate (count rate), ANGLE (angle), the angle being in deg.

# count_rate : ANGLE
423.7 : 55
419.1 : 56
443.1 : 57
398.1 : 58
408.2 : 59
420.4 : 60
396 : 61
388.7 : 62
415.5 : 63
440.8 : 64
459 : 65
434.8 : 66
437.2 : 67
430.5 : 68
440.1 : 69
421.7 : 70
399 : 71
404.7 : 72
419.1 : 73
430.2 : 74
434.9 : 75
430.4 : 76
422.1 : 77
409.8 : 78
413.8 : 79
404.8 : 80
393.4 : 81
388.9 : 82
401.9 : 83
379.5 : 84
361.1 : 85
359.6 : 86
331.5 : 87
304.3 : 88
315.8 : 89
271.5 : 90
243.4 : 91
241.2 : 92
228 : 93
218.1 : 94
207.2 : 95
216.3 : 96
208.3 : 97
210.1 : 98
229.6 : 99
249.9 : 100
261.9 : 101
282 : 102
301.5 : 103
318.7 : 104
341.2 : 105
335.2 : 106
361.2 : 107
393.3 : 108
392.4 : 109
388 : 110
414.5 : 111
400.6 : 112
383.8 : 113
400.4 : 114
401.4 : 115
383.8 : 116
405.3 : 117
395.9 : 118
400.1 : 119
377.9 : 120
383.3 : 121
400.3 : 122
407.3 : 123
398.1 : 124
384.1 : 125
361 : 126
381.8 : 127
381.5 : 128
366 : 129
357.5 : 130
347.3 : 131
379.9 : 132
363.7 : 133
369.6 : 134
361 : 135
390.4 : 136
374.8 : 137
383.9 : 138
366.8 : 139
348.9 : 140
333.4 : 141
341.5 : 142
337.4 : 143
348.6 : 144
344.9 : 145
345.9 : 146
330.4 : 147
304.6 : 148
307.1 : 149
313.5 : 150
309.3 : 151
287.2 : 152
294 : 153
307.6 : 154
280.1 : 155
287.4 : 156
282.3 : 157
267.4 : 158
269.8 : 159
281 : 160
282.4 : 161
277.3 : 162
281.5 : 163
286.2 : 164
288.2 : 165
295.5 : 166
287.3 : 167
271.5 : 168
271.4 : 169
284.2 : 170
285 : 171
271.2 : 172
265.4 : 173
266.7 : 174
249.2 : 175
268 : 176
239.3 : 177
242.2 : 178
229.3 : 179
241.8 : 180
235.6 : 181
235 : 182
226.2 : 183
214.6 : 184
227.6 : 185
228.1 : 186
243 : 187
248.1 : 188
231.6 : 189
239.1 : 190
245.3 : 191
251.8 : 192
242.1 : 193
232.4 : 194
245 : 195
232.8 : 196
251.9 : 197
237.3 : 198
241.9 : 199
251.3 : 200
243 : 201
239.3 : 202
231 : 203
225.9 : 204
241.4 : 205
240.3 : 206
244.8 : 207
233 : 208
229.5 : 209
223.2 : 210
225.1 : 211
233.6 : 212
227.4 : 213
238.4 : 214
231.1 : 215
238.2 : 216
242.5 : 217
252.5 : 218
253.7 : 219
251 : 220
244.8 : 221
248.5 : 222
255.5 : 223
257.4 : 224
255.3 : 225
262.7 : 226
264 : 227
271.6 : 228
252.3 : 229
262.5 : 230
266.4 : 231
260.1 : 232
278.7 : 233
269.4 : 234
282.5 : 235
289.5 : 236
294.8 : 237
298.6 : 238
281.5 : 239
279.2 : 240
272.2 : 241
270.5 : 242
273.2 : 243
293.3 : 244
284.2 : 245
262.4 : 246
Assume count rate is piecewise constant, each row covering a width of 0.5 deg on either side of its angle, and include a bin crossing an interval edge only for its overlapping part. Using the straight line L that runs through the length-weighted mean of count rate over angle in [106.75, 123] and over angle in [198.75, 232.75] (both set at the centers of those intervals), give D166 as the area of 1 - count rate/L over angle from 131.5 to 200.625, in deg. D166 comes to 7.62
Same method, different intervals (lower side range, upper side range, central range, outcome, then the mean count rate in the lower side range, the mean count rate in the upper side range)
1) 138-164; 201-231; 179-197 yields 2.4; 310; 244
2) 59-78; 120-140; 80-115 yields 7.2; 423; 376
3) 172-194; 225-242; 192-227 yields 2.3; 242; 273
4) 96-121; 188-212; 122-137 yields -2.7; 341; 238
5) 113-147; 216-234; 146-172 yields 3.7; 373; 257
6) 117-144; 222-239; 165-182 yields 3.4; 373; 270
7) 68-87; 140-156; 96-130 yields 0.7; 405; 319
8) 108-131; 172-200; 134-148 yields -0.5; 388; 242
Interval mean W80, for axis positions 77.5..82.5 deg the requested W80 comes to 402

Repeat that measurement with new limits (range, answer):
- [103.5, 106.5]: 332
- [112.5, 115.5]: 395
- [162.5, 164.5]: 284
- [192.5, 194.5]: 237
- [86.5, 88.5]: 318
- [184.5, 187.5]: 233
